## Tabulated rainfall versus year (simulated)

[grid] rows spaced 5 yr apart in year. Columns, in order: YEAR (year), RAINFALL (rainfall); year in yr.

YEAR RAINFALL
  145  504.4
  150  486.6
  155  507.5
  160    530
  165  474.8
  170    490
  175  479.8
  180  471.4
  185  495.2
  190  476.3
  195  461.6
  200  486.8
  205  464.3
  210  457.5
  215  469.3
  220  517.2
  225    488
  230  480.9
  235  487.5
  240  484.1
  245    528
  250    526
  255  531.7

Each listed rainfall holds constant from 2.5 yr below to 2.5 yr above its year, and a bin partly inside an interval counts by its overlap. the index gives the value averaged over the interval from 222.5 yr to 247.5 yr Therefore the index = 494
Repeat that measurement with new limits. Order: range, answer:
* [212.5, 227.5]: 492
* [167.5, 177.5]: 485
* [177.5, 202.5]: 478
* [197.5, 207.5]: 476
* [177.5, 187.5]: 483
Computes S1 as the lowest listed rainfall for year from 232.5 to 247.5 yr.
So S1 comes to 484.1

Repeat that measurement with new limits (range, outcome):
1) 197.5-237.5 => 457.5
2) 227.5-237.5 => 480.9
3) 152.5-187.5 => 471.4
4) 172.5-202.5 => 461.6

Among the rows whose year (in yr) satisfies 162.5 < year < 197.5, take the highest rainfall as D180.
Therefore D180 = 495.2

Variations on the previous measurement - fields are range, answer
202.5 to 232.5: 517.2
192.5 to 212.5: 486.8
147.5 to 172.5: 530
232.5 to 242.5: 487.5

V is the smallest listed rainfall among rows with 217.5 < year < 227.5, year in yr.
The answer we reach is 488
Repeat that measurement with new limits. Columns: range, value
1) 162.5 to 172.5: 474.8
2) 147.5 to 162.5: 486.6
